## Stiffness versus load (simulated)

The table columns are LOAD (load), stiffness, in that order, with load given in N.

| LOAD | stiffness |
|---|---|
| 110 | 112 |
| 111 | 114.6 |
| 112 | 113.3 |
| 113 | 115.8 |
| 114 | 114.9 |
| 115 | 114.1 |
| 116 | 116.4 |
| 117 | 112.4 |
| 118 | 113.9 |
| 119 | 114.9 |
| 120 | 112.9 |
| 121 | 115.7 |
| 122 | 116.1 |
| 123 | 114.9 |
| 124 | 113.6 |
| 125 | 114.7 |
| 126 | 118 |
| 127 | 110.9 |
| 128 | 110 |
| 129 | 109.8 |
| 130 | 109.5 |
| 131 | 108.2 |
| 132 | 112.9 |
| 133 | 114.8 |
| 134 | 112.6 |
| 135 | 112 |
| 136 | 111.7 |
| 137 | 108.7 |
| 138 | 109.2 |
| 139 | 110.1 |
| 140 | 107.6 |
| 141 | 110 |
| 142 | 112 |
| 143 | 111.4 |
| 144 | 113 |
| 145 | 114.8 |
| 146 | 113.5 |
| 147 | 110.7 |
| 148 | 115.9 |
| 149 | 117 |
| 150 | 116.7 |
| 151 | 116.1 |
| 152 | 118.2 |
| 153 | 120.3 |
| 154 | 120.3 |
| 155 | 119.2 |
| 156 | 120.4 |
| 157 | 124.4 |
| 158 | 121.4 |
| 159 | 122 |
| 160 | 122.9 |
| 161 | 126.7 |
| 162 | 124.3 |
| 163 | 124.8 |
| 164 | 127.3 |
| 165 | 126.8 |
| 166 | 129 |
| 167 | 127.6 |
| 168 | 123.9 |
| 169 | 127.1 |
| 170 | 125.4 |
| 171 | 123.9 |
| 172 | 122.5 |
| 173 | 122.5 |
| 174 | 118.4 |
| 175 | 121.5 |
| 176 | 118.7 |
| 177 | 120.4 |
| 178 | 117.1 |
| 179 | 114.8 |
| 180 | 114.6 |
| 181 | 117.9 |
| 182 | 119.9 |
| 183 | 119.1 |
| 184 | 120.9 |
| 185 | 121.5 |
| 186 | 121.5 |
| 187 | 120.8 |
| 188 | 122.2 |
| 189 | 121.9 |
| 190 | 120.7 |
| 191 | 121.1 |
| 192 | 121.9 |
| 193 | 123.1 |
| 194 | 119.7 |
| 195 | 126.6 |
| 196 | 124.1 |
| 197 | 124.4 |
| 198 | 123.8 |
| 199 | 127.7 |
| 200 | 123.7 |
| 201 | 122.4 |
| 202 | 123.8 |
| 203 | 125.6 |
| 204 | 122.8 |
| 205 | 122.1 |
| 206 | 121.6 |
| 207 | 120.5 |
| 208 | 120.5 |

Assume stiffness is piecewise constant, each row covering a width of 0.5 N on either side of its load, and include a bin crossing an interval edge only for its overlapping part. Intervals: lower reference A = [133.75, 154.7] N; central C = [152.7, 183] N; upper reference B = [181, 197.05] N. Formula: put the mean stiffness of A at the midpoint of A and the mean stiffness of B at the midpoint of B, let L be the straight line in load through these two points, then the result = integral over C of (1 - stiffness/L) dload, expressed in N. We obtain -1.1 N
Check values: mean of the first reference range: 113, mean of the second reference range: 122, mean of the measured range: 122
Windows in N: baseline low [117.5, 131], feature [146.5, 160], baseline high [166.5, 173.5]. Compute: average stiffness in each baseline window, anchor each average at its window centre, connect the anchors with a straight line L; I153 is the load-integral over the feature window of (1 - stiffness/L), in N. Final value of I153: 0.2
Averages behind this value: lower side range 113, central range 119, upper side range 125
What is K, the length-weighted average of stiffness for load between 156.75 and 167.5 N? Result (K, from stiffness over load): 125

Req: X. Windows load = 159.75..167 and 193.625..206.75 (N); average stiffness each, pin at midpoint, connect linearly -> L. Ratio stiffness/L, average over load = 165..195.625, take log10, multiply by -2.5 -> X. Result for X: 0.03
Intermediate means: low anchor 126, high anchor 124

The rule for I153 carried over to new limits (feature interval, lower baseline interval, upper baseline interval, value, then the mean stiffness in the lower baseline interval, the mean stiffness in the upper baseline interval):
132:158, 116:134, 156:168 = 1.1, 113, 125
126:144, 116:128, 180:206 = 0.7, 114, 122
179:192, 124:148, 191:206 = 0.1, 112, 124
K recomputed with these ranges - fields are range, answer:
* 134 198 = 119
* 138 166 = 118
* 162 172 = 126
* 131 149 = 112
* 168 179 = 122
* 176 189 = 119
